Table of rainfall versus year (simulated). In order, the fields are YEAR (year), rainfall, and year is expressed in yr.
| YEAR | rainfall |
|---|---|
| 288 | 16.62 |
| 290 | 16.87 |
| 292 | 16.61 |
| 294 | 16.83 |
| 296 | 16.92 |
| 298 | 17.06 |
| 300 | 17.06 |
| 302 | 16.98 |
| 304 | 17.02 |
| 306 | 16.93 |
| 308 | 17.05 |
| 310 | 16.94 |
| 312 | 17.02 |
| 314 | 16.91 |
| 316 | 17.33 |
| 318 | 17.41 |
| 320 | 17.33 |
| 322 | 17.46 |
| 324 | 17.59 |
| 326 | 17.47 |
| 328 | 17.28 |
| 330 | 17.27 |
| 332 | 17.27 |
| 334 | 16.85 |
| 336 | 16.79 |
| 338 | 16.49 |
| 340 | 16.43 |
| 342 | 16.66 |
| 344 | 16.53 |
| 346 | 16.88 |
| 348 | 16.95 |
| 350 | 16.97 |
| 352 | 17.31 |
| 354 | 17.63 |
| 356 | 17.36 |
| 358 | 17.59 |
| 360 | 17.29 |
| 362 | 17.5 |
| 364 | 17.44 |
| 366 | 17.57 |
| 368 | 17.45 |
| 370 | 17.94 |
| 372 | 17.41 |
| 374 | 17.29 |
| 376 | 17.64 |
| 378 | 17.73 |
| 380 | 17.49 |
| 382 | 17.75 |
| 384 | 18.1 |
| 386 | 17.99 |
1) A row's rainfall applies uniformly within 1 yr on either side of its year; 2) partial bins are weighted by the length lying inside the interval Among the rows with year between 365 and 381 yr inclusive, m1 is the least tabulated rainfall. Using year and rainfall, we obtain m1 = 17.29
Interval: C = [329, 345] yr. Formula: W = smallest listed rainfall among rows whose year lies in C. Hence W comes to 16.43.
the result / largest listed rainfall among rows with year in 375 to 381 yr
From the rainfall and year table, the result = 17.73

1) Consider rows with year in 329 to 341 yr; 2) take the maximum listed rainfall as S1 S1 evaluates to 17.27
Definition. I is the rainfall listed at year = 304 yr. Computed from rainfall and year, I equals 17.02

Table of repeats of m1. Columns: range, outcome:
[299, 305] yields 16.98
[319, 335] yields 16.85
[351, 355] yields 17.31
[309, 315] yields 16.91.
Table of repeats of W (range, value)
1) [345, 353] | 16.88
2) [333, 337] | 16.79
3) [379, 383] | 17.49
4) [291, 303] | 16.61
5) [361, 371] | 17.44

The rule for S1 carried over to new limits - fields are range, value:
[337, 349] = 16.95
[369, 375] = 17.94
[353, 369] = 17.63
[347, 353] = 17.31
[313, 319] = 17.41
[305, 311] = 17.05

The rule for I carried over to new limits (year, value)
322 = 17.46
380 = 17.49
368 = 17.45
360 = 17.29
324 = 17.59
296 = 16.92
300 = 17.06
